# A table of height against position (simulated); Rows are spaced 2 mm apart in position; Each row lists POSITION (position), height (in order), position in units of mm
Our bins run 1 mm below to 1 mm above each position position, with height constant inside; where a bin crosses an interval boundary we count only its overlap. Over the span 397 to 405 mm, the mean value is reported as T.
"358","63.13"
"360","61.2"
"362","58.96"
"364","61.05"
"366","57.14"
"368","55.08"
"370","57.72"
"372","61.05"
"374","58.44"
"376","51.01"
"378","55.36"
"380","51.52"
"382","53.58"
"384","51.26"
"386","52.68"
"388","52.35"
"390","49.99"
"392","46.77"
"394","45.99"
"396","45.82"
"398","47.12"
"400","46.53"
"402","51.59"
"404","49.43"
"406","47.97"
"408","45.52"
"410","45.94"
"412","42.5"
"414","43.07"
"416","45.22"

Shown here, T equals 48.7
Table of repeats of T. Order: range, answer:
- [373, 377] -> 54.7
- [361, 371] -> 58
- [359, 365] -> 60.4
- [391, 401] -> 46.4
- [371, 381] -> 55.5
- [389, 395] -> 47.6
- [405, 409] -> 46.7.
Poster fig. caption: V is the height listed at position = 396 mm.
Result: 45.82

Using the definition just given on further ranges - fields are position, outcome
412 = 42.5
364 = 61.05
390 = 49.99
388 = 52.35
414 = 43.07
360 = 61.2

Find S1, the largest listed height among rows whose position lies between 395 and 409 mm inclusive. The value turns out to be 51.59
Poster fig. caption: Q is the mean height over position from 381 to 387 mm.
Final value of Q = 52.5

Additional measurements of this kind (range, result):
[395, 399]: 46.5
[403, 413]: 46.3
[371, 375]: 59.7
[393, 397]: 45.9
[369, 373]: 59.4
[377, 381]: 53.4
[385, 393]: 50.4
